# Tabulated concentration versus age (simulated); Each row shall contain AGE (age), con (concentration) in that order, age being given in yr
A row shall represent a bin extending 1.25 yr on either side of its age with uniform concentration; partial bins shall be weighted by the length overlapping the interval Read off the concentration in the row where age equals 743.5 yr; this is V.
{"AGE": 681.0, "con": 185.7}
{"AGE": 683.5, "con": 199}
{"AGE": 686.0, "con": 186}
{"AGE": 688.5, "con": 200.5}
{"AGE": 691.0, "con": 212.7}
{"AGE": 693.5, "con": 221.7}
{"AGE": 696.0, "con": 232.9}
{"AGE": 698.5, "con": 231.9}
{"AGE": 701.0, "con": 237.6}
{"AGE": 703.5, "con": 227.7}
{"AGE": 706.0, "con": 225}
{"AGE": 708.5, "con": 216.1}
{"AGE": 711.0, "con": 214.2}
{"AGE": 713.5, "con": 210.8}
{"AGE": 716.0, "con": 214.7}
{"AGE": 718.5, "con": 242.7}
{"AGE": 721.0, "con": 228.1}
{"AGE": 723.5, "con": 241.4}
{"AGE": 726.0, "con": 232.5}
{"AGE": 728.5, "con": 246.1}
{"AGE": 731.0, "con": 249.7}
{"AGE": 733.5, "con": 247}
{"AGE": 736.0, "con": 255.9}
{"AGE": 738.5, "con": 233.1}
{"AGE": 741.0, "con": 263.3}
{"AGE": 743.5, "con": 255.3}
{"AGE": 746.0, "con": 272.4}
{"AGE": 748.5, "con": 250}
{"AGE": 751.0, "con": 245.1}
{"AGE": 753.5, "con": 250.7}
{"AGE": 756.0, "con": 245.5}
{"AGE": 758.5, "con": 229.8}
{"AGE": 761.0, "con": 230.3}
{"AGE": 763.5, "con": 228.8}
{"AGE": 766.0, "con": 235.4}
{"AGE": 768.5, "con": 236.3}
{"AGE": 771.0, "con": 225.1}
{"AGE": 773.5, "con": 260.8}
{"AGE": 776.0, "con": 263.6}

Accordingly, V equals 255.3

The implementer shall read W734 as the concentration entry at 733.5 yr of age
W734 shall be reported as 247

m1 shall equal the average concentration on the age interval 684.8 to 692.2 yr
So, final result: 200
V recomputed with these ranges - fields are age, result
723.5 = 241.4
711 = 214.2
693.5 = 221.7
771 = 225.1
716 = 214.7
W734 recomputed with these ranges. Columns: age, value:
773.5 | 260.8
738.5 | 233.1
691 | 212.7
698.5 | 231.9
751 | 245.1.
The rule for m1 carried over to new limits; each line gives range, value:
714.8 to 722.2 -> 229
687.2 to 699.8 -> 220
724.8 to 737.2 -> 246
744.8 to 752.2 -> 256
